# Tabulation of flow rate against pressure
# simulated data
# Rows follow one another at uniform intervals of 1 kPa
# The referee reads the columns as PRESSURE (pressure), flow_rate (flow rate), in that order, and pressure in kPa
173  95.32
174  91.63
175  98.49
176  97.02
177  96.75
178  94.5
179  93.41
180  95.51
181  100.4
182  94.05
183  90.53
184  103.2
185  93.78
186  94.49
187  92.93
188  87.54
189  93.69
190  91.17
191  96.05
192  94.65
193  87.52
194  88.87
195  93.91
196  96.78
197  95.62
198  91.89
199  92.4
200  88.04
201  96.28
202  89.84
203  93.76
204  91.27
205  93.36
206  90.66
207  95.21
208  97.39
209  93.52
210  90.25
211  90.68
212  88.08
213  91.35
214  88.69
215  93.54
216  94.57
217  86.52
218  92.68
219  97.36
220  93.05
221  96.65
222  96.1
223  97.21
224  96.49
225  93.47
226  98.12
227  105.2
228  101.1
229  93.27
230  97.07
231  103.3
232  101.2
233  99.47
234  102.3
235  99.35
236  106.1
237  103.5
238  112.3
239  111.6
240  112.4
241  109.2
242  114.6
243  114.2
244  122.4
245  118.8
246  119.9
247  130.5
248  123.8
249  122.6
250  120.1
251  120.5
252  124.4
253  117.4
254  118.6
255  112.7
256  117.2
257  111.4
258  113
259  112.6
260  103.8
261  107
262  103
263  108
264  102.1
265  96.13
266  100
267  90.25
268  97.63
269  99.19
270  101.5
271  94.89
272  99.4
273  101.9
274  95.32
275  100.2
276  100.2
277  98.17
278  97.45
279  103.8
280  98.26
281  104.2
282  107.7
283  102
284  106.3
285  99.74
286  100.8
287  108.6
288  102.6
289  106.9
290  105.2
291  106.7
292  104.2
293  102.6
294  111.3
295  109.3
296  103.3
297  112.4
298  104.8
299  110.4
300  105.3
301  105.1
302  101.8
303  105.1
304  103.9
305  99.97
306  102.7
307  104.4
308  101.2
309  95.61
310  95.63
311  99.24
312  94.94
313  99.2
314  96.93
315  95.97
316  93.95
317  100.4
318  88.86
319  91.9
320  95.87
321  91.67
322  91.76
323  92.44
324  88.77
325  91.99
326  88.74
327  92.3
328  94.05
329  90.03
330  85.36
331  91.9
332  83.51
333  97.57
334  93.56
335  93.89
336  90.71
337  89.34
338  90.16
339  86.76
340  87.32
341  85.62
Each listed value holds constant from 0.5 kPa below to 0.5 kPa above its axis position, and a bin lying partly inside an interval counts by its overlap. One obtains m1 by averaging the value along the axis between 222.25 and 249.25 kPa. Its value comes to 108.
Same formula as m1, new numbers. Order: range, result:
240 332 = 104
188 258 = 101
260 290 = 101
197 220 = 92.2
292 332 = 98.1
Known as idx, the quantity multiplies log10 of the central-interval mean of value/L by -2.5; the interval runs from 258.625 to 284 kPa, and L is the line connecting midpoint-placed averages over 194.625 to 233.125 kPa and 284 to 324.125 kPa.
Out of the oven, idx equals -0.03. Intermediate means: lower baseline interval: 94.4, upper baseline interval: 101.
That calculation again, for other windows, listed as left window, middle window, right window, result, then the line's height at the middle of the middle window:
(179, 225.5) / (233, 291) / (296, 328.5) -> -0.125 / 95.9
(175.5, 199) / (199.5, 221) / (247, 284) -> 0.062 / 97.8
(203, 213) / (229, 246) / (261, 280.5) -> -0.130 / 95.7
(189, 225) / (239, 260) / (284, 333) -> -0.224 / 95.5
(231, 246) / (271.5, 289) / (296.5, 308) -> 0.049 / 106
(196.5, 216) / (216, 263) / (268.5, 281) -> -0.126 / 95.7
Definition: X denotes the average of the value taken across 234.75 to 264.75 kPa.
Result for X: 114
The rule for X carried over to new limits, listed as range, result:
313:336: 92.5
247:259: 119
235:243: 110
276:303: 105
